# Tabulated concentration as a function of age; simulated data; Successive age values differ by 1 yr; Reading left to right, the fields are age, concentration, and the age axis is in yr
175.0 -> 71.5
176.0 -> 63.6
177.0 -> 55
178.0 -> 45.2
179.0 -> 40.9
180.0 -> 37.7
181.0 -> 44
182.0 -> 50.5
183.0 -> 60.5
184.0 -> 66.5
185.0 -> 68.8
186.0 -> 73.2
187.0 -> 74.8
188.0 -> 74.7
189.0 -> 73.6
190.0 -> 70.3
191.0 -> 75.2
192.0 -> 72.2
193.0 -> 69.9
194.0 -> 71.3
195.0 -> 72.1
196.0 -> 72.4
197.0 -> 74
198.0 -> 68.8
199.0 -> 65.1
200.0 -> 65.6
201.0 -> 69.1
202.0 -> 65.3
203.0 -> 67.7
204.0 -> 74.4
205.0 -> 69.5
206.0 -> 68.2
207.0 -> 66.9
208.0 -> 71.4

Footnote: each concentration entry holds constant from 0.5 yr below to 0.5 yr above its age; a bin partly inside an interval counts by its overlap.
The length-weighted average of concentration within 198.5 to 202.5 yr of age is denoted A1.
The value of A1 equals 66.3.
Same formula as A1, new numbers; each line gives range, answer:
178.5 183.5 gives 46.7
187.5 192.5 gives 73.2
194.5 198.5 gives 71.8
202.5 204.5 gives 71.1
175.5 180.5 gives 48.5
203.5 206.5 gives 70.7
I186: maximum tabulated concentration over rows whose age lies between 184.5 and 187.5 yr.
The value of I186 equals 74.8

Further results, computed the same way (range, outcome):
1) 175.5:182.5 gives 63.6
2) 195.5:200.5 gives 74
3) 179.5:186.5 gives 73.2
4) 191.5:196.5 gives 72.4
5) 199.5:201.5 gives 69.1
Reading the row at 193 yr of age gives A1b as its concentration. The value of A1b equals 69.9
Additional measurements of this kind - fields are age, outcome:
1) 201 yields 69.1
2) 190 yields 70.3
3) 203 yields 67.7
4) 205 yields 69.5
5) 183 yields 60.5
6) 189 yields 73.6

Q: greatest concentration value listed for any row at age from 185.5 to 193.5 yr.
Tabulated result 75.2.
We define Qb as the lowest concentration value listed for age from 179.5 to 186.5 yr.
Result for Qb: 37.7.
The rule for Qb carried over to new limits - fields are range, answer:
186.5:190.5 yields 70.3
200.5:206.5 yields 65.3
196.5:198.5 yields 68.8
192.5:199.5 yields 65.1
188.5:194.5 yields 69.9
